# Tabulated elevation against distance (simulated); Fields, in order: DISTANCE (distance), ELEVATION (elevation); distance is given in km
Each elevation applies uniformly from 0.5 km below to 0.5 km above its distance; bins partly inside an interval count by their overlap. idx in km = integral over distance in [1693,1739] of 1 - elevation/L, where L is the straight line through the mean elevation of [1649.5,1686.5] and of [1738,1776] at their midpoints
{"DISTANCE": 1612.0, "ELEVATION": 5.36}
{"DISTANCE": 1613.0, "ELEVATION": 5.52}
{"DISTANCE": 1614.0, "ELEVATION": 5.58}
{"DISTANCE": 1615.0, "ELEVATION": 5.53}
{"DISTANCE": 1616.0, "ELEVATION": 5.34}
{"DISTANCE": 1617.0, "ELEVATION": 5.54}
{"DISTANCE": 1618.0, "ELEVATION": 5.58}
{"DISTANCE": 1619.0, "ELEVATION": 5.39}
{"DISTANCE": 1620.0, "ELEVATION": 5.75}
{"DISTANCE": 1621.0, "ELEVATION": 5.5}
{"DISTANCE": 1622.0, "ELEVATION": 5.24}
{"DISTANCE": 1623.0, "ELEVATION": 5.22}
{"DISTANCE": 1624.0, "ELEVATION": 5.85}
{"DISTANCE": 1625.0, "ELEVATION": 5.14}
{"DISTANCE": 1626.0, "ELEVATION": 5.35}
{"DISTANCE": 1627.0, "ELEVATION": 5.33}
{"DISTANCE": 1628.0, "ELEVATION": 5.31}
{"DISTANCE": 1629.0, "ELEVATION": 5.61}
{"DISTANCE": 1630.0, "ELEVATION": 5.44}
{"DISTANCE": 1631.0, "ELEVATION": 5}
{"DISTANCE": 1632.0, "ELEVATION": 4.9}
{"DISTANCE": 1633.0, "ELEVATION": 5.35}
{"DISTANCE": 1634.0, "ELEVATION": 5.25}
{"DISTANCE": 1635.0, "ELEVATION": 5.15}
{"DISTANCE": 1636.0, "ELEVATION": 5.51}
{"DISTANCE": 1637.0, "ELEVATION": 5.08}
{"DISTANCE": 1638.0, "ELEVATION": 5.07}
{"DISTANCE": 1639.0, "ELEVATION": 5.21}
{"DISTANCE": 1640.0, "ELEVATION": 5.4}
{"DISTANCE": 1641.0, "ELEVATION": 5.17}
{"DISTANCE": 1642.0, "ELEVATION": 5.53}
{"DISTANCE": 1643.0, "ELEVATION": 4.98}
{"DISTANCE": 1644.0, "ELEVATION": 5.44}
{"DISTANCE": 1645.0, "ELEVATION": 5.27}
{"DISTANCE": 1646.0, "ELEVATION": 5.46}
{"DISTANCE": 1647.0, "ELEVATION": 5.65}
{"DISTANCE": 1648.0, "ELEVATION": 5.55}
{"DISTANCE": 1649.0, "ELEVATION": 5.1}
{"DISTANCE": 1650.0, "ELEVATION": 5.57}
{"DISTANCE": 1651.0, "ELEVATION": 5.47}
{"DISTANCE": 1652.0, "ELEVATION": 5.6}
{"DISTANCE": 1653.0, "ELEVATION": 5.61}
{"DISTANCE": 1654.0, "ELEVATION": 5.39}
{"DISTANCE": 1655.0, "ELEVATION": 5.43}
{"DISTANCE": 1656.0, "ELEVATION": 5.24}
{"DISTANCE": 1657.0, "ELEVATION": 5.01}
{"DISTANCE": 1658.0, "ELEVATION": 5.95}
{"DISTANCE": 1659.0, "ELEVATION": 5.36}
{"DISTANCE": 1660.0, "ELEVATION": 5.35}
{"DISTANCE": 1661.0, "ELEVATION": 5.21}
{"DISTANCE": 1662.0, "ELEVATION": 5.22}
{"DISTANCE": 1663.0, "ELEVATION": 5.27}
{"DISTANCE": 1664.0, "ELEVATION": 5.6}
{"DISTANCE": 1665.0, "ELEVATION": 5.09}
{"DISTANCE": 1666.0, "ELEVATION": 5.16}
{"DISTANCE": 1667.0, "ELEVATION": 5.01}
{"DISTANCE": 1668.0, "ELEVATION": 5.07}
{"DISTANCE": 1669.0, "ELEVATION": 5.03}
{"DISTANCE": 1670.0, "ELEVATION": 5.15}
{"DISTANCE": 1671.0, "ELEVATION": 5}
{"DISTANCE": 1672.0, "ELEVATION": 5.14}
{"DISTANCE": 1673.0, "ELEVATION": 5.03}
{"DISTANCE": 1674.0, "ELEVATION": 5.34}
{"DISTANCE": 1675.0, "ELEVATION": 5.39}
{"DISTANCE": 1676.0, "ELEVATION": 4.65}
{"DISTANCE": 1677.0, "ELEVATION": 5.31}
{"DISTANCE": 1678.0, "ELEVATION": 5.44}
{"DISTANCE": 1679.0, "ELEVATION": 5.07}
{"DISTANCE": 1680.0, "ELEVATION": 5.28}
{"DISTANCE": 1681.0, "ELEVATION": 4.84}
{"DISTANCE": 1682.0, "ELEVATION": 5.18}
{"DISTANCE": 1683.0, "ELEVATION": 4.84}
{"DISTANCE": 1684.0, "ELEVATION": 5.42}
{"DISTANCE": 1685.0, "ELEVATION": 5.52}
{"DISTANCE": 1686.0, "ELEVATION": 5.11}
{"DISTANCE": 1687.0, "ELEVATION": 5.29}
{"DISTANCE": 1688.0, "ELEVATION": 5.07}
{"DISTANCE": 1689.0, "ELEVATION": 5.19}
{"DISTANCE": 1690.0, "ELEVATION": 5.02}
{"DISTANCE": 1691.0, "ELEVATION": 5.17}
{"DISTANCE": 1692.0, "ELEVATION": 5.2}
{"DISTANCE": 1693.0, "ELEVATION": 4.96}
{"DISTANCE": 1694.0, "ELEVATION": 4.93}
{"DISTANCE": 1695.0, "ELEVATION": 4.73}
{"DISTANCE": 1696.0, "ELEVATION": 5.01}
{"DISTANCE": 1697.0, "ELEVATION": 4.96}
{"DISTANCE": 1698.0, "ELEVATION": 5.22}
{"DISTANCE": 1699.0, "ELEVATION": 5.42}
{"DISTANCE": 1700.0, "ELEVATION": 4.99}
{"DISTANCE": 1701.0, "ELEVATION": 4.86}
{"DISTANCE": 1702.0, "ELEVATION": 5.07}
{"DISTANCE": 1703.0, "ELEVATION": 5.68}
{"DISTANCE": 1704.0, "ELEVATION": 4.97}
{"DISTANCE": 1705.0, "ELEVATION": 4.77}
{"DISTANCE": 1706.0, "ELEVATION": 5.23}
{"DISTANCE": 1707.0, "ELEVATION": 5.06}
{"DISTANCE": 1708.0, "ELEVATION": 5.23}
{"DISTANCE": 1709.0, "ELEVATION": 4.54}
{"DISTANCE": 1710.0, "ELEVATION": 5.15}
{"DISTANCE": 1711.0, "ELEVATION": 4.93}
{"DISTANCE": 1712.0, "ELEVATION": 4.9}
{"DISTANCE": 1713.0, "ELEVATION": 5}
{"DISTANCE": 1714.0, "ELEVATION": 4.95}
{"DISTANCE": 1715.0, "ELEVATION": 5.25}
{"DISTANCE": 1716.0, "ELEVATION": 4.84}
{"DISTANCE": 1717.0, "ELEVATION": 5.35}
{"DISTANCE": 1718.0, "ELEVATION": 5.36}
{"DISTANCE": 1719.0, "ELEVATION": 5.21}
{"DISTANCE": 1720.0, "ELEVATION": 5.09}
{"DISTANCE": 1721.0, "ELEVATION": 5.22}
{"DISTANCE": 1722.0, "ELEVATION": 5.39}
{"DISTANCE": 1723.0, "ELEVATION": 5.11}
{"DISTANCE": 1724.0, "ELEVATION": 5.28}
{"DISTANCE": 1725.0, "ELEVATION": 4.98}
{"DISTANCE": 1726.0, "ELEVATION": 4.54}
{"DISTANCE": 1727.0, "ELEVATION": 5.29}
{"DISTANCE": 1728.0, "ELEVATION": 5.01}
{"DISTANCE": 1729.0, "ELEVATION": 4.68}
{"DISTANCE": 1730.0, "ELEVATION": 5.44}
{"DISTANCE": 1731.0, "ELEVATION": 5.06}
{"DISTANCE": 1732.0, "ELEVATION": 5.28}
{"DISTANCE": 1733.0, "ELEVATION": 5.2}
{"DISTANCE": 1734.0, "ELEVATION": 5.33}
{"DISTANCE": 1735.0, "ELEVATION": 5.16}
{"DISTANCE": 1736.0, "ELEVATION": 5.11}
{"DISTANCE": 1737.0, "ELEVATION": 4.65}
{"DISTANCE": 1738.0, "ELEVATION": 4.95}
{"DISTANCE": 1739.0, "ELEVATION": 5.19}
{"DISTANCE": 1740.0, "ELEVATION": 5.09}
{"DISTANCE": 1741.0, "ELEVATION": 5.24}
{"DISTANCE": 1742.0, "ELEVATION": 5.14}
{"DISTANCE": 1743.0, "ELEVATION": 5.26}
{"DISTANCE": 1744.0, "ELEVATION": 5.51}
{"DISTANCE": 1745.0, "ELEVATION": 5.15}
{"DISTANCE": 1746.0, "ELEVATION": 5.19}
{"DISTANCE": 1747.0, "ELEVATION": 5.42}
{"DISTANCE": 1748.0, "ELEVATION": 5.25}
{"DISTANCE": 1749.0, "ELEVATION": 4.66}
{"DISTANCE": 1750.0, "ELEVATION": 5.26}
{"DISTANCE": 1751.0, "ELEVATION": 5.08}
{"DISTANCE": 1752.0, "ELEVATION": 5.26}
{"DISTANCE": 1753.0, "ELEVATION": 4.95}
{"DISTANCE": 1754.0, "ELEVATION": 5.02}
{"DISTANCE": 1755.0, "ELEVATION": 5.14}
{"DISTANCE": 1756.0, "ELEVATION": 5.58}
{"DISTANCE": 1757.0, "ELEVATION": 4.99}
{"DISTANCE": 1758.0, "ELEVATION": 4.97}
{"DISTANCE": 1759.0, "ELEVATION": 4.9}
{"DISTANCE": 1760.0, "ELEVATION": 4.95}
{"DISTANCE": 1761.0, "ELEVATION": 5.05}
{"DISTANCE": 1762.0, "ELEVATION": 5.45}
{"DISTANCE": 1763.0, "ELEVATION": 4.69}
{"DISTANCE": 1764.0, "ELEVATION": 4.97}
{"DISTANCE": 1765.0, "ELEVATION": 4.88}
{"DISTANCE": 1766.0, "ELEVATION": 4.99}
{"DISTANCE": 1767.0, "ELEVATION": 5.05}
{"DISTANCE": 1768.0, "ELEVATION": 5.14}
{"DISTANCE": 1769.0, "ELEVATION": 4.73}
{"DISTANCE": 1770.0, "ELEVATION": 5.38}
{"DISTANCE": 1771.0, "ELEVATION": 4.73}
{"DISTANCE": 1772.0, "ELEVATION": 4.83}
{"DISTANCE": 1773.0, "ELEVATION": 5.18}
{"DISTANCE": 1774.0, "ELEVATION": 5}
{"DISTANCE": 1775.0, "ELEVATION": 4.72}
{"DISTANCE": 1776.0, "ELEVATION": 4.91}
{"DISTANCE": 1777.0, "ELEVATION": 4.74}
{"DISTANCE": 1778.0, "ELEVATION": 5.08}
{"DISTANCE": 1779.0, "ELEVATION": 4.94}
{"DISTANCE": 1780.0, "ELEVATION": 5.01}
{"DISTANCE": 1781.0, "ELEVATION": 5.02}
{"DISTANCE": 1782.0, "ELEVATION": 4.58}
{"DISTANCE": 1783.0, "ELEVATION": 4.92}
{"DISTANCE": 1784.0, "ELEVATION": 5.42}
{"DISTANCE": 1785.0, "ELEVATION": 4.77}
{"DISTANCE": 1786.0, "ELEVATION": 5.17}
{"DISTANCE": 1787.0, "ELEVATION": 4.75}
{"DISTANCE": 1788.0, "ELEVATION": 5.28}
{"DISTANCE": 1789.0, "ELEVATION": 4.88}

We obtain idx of 0.7 km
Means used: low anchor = 5.25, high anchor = 5.08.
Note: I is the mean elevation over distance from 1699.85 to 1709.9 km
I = 5.05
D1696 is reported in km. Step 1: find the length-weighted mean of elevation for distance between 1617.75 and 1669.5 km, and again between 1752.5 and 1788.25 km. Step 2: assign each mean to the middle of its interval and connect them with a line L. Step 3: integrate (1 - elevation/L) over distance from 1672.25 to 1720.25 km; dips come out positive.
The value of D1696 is 0.8 km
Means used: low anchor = 5.33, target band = 5.1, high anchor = 4.99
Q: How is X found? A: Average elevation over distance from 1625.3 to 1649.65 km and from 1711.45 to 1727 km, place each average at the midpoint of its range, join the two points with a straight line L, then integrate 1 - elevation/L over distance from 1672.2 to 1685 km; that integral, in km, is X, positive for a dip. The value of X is 0.1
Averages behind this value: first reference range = 5.3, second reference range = 5.1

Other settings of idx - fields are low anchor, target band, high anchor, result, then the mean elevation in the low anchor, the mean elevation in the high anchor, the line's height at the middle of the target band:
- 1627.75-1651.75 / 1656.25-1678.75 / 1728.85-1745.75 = 0.2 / 5.31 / 5.15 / 5.27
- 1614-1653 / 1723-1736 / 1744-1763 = 0.2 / 5.37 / 5.12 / 5.17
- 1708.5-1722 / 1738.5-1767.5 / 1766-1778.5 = -0.7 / 5.07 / 4.96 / 5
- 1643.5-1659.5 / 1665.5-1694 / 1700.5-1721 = 0.7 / 5.44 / 5.08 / 5.27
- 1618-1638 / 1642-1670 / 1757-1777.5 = -0.4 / 5.33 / 4.96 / 5.26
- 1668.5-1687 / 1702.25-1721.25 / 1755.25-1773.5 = 0.1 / 5.16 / 5.03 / 5.11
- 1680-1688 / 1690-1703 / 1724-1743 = 0.2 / 5.17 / 5.08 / 5.15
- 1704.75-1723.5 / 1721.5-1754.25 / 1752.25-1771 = -0.4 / 5.09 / 5.04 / 5.06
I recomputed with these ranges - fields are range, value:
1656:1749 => 5.14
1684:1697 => 5.11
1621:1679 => 5.29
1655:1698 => 5.17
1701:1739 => 5.09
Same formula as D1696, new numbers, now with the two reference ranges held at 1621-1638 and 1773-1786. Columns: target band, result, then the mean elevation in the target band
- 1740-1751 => -0.38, 5.2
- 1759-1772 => -0.03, 4.99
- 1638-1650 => -0.18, 5.34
